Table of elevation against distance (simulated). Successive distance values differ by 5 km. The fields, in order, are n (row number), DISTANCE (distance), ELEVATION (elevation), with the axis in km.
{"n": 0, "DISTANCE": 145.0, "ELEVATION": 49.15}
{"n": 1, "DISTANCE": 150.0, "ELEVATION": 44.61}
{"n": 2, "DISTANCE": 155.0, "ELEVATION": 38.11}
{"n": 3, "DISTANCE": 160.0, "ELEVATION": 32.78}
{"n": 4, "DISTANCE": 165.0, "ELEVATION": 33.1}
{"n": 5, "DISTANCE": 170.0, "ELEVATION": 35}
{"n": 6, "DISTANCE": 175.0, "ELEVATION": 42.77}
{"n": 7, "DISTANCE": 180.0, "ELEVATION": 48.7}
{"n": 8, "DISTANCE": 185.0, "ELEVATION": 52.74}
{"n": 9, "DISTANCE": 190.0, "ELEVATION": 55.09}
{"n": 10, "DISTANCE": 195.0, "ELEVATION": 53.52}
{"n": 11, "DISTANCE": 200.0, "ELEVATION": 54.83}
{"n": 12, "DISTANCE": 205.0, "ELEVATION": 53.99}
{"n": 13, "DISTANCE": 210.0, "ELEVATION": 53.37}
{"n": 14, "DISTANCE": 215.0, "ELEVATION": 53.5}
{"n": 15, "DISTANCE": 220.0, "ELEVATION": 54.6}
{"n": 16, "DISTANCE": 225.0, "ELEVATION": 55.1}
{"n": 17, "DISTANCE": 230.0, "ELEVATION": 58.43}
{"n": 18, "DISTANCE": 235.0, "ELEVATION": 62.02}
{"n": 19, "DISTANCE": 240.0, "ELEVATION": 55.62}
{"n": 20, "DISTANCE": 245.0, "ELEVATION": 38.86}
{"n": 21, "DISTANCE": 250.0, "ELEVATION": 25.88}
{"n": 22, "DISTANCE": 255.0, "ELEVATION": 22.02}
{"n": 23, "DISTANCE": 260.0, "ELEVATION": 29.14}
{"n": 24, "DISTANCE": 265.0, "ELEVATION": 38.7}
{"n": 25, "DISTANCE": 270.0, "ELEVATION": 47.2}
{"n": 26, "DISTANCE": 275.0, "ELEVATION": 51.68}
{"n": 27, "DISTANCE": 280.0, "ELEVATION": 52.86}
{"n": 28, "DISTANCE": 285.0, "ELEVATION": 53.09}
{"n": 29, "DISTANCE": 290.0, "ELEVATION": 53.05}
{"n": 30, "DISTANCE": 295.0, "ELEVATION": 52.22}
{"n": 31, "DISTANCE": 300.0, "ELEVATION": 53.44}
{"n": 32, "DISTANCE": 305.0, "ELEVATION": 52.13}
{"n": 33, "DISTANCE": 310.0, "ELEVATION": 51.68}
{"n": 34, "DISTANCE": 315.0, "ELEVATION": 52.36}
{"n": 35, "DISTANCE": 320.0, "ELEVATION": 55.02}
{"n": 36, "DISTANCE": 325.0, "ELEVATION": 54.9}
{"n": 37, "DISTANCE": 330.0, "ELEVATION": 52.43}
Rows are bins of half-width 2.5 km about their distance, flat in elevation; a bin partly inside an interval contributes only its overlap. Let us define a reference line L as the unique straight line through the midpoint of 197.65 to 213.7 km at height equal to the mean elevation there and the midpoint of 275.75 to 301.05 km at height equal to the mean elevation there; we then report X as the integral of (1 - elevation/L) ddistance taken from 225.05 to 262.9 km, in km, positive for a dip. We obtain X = 7.8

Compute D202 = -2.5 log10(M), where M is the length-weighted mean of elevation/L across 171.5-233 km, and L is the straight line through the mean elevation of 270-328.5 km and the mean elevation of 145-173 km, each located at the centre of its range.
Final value -0.24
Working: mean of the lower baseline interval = 37.9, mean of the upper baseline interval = 52.7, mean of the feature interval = 52.8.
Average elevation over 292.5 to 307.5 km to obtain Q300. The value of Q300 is 52.6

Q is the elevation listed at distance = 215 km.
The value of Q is 53.5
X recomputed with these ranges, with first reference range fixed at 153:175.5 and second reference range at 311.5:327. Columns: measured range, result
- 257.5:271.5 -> 2.91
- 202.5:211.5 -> -2.86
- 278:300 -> -1.10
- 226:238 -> -4.32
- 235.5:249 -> -0.69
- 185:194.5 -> -3.78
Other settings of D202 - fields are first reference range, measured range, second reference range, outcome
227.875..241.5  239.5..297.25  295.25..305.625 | 0.28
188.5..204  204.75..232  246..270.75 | -0.19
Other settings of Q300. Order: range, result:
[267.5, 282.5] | 50.6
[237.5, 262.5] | 34.3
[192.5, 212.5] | 53.9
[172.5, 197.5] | 50.6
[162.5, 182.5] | 39.9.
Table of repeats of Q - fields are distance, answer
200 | 54.83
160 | 32.78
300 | 53.44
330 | 52.43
